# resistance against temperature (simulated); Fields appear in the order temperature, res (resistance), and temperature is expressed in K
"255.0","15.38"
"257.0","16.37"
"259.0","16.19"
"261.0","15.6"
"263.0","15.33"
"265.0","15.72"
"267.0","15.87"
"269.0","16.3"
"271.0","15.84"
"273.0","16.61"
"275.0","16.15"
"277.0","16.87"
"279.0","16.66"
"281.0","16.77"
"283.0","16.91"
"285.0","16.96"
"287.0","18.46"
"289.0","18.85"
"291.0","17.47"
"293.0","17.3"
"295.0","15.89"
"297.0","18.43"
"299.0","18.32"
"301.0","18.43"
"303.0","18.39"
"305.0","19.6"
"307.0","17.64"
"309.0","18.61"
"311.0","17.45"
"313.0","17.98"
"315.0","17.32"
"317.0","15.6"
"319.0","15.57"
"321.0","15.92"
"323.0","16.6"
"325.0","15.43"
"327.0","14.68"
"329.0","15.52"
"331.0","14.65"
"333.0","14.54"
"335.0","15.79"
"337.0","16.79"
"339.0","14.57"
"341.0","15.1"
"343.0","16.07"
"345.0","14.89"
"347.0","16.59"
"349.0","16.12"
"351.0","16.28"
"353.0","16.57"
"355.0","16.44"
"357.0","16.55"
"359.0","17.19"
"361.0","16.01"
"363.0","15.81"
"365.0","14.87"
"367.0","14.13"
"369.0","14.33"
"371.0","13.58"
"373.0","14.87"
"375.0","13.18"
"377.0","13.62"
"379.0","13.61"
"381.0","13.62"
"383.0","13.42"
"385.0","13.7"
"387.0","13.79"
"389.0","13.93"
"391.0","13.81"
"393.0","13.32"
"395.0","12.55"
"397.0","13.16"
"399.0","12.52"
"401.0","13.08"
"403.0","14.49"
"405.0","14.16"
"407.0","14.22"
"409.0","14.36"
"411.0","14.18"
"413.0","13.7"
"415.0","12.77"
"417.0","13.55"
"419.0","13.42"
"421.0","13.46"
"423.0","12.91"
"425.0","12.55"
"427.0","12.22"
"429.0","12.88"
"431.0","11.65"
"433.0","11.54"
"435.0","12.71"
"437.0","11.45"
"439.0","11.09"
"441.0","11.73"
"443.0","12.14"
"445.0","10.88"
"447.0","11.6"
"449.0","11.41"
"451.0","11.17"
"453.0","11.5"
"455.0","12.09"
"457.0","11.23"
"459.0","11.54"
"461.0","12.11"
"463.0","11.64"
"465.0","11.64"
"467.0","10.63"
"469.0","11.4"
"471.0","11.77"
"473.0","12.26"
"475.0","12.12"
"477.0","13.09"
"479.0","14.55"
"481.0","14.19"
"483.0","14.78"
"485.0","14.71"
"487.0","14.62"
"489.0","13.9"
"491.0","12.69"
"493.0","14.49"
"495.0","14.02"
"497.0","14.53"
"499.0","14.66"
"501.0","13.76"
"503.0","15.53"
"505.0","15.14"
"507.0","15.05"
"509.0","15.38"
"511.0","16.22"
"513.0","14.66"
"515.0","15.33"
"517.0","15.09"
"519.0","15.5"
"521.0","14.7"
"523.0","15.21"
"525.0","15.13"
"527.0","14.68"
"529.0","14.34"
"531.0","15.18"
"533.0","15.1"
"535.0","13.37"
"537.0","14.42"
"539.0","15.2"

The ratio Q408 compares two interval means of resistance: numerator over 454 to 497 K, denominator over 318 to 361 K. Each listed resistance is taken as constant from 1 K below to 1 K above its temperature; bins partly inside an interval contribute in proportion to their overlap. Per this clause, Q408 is 0.81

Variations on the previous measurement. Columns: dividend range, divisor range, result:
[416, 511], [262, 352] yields 0.78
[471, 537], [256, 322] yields 0.85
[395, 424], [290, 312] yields 0.75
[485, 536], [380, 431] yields 1.10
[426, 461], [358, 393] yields 0.82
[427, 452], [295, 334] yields 0.69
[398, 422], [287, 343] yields 0.81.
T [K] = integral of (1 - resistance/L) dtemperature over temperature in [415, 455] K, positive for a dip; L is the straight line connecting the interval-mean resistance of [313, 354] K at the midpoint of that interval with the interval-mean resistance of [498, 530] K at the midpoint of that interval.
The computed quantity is 8.45 K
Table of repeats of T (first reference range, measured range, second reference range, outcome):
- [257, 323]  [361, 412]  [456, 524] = 5.1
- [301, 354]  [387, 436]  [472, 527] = 7.1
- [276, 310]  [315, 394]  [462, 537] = 7.5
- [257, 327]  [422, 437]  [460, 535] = 2.7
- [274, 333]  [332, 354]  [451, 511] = 0.6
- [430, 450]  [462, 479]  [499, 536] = 1.3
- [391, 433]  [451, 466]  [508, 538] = 2.5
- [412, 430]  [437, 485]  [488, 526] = 6.2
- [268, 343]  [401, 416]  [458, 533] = 1.3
